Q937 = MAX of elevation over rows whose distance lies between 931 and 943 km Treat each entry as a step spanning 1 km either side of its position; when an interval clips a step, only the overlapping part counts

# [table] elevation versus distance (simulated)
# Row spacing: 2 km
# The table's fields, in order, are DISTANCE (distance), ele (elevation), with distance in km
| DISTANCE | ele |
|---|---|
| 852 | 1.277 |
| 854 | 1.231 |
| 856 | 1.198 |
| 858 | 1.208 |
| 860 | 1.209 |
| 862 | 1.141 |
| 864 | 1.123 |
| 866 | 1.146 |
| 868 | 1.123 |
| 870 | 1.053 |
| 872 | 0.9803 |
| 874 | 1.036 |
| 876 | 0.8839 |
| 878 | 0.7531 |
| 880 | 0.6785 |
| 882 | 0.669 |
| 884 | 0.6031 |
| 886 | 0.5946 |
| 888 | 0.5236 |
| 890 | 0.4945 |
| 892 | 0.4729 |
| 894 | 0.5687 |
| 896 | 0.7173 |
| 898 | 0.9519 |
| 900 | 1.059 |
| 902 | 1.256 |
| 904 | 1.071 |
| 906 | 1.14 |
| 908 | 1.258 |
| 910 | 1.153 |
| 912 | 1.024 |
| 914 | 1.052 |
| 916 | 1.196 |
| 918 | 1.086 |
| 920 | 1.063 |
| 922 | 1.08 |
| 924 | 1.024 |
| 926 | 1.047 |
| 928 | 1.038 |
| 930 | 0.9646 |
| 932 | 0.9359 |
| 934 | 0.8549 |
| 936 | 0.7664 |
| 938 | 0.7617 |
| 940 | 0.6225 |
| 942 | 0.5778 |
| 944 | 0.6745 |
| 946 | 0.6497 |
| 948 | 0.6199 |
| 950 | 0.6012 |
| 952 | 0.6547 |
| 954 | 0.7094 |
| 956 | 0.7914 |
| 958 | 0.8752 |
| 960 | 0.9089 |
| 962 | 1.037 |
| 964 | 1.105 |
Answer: 0.9359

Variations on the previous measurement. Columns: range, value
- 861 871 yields 1.146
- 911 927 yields 1.196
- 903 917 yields 1.258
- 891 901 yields 1.059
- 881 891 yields 0.669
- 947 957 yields 0.7914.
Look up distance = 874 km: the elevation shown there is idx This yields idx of 1.036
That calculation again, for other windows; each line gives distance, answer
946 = 0.6497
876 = 0.8839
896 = 0.7173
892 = 0.4729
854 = 1.231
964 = 1.105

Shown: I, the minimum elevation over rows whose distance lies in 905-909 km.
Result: 1.14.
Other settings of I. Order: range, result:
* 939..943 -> 0.5778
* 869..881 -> 0.6785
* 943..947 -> 0.6497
